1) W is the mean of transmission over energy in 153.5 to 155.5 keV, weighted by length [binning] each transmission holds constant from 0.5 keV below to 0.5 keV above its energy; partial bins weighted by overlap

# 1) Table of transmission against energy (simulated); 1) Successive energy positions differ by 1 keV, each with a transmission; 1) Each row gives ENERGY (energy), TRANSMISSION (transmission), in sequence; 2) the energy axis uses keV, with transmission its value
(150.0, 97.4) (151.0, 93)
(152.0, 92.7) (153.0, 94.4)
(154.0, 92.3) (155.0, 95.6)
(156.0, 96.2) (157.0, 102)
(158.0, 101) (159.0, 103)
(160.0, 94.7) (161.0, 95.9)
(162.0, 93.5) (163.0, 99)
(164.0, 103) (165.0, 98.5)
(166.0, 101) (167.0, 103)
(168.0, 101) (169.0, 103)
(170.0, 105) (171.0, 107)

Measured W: 93.9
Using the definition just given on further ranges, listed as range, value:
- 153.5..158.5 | 97.4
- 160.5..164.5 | 97.8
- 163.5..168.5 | 101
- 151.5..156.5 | 94.2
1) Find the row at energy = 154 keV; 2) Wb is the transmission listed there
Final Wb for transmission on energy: 92.3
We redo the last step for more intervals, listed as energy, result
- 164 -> 103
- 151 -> 93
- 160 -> 94.7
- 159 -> 103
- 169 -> 103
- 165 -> 98.5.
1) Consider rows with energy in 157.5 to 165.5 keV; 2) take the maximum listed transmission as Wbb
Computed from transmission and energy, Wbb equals 103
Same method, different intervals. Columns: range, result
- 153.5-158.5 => 102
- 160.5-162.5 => 95.9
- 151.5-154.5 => 94.4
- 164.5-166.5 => 101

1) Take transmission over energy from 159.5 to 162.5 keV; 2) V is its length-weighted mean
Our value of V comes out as 94.7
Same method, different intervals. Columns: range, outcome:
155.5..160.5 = 99.4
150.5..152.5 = 92.8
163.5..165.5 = 101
